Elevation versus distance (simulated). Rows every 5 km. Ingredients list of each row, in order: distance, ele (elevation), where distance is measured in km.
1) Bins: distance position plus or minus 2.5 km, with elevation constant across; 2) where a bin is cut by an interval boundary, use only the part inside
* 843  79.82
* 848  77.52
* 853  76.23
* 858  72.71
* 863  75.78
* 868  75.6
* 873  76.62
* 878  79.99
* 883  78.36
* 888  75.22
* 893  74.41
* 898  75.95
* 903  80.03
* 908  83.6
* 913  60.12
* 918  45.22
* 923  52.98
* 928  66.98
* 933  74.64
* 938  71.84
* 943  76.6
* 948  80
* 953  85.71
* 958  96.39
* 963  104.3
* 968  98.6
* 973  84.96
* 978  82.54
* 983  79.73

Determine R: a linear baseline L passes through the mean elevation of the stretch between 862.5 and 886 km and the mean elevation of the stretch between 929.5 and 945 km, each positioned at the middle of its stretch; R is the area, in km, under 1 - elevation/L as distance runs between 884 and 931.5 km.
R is 4.3 km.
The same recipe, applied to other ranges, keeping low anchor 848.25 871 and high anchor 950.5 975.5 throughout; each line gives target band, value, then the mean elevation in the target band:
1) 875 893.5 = 0.6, 77.3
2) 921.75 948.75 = 5.6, 70.7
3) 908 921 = 4.0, 58.6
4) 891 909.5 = 1.0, 78.3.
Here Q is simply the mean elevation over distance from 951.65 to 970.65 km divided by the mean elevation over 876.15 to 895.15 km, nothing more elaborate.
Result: 1.26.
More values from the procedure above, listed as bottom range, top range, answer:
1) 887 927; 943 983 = 1.30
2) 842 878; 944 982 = 1.17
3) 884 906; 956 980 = 1.22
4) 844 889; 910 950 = 0.86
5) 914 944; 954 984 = 1.43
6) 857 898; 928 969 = 1.11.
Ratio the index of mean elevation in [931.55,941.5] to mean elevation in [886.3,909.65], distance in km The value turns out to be 0.94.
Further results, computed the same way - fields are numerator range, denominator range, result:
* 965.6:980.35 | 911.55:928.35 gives 1.62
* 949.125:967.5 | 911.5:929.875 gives 1.70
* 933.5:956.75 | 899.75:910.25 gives 0.97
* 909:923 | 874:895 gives 0.73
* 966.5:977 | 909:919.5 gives 1.55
